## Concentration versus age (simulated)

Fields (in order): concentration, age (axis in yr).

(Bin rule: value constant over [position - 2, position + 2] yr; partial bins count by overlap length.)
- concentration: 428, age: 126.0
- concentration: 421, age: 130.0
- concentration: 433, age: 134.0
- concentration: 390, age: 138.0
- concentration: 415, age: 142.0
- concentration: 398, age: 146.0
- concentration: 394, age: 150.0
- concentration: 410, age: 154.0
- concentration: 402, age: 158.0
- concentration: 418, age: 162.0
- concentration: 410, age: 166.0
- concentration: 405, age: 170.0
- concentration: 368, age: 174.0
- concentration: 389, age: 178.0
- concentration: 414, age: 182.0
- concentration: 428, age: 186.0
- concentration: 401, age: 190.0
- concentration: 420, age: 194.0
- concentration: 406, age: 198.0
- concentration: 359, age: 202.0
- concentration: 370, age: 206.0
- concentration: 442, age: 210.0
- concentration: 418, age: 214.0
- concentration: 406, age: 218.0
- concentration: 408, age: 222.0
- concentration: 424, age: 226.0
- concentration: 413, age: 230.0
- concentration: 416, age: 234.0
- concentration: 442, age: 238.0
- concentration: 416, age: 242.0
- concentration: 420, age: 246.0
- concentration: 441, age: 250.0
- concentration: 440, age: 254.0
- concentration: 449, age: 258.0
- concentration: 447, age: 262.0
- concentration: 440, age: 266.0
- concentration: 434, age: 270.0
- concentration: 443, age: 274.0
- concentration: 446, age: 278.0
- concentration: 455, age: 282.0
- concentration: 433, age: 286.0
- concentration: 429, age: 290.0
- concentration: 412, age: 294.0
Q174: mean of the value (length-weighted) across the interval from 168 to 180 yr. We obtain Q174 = 387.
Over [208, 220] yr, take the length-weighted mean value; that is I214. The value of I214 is 422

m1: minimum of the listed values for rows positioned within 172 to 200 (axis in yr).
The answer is 368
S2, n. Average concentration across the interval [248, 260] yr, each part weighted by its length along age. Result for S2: 443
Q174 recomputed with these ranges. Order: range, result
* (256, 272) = 442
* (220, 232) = 415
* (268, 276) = 438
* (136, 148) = 401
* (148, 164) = 406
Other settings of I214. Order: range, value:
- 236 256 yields 432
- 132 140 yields 412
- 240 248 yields 418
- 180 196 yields 416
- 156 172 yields 409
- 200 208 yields 364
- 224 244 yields 422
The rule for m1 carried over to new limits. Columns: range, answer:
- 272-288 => 433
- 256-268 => 440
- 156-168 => 402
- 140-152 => 394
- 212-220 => 406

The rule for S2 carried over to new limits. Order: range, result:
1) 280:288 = 444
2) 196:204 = 382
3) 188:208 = 391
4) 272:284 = 448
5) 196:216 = 399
